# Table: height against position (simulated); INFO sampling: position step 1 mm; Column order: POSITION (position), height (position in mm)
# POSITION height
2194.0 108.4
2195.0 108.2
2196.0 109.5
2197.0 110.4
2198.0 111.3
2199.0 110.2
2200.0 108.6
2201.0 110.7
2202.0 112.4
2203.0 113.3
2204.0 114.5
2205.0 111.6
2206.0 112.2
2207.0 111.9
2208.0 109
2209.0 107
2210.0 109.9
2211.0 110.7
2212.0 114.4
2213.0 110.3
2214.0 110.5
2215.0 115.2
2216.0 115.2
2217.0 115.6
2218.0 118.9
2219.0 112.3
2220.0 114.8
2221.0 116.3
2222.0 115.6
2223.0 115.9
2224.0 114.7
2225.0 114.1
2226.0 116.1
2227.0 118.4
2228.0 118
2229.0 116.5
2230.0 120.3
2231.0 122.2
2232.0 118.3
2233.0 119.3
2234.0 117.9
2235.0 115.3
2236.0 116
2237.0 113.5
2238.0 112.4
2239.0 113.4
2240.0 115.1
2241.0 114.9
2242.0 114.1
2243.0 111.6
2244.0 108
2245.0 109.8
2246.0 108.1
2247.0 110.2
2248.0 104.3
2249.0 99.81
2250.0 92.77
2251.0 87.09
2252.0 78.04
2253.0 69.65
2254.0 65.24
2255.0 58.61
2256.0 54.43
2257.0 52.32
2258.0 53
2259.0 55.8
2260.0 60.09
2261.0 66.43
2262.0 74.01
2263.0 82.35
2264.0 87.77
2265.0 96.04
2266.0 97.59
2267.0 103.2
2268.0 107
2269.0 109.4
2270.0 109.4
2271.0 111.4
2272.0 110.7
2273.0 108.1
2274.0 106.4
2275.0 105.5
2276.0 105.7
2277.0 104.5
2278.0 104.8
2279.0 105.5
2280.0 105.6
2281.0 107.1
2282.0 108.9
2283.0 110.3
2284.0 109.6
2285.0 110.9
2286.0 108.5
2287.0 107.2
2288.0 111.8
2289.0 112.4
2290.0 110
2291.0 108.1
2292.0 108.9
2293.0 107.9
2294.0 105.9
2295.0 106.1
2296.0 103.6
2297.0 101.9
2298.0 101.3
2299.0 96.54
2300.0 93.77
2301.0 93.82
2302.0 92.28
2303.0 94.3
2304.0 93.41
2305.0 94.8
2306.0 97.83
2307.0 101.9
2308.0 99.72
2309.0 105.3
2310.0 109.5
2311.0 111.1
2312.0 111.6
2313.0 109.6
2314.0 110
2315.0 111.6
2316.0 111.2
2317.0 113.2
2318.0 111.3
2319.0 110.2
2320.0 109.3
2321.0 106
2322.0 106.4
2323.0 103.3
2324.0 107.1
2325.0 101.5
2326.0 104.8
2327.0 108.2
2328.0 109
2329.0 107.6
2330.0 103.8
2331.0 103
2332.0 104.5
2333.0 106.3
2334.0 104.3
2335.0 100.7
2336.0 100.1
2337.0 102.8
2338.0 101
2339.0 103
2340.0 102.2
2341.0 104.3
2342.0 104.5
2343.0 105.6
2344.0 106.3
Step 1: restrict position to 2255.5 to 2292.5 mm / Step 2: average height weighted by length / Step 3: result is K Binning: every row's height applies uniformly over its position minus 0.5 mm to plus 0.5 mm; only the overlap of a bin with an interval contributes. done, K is 97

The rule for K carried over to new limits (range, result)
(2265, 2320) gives 106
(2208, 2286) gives 103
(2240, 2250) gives 108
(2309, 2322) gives 110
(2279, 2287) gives 108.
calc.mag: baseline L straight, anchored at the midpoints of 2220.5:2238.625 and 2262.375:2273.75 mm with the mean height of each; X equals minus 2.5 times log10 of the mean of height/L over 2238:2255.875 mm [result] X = 0.14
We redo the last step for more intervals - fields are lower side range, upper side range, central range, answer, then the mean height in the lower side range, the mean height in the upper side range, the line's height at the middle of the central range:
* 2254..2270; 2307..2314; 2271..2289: -0.21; 77.8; 108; 88.9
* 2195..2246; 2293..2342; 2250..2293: 0.15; 114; 104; 109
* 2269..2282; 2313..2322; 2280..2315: 0.04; 107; 110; 109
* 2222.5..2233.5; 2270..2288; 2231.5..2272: 0.19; 118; 108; 113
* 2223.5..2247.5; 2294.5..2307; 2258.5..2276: 0.13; 115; 97.6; 107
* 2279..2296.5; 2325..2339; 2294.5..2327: 0.02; 108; 104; 106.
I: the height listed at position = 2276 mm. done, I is 105.7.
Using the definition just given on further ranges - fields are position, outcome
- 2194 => 108.4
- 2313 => 109.6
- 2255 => 58.61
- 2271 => 111.4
